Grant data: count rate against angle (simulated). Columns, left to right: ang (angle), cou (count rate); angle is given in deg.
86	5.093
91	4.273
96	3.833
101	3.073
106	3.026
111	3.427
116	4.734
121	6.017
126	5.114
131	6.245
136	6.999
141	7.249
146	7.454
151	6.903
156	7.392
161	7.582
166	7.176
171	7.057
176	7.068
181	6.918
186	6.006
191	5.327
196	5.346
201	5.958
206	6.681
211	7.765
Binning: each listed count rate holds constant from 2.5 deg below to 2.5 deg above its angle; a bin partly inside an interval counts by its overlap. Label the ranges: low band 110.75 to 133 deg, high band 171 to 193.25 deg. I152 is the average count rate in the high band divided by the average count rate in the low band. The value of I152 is 1.2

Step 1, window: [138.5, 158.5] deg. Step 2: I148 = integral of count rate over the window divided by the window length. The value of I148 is 7.25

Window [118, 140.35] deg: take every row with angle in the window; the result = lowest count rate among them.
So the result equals 5.114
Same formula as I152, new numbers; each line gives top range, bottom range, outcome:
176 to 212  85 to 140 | 1.32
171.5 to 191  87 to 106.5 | 1.75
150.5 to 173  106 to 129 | 1.56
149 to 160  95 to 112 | 2.19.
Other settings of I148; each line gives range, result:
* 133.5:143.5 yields 7.12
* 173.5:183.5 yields 6.99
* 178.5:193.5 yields 6.08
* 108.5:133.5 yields 5.11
